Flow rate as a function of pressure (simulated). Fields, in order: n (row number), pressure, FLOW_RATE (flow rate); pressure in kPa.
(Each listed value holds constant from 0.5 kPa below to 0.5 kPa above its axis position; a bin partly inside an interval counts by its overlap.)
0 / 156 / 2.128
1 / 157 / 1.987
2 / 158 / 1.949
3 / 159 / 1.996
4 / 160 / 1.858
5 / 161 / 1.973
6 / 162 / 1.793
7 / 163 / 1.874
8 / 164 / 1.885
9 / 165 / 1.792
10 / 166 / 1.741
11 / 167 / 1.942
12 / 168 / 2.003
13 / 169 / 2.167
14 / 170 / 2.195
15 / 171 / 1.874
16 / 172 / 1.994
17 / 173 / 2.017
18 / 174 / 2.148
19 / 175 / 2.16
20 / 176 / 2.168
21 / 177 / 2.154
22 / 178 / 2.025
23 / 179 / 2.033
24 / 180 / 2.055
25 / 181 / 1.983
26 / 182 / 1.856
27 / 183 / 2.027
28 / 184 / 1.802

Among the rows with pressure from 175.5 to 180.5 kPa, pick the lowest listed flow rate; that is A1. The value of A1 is 2.025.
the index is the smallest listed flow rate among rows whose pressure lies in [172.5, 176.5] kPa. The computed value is 2.017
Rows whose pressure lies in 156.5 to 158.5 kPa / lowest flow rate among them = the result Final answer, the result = 1.949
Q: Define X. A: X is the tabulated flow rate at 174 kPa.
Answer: 2.148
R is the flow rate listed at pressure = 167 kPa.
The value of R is 1.942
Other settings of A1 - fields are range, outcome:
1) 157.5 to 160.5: 1.858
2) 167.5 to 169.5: 2.003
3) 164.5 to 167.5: 1.741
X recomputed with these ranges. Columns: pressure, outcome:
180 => 2.055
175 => 2.16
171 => 1.874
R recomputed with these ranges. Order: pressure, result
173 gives 2.017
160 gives 1.858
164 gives 1.885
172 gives 1.994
